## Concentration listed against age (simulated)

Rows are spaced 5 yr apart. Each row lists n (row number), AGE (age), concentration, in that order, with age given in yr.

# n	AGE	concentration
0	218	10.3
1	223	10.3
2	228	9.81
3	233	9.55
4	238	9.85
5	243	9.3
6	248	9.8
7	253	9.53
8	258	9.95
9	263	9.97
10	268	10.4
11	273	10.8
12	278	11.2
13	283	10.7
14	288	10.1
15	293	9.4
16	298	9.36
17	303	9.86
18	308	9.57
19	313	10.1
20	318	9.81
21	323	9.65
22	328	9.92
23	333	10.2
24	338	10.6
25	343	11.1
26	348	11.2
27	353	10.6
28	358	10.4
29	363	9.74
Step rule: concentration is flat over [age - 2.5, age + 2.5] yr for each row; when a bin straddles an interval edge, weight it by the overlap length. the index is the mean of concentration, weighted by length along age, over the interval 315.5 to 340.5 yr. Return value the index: 10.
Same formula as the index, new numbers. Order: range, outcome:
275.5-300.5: 10.2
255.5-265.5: 9.96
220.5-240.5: 9.88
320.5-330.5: 9.79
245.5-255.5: 9.67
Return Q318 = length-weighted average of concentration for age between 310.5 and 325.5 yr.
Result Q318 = 9.85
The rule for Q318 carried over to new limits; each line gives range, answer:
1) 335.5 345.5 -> 10.8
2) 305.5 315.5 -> 9.83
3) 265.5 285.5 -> 10.8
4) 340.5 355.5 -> 11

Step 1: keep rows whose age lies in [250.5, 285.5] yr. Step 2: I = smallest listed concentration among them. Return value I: 9.53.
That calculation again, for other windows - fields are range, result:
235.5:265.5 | 9.3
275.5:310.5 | 9.36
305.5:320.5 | 9.57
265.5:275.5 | 10.4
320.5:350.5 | 9.65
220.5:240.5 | 9.55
